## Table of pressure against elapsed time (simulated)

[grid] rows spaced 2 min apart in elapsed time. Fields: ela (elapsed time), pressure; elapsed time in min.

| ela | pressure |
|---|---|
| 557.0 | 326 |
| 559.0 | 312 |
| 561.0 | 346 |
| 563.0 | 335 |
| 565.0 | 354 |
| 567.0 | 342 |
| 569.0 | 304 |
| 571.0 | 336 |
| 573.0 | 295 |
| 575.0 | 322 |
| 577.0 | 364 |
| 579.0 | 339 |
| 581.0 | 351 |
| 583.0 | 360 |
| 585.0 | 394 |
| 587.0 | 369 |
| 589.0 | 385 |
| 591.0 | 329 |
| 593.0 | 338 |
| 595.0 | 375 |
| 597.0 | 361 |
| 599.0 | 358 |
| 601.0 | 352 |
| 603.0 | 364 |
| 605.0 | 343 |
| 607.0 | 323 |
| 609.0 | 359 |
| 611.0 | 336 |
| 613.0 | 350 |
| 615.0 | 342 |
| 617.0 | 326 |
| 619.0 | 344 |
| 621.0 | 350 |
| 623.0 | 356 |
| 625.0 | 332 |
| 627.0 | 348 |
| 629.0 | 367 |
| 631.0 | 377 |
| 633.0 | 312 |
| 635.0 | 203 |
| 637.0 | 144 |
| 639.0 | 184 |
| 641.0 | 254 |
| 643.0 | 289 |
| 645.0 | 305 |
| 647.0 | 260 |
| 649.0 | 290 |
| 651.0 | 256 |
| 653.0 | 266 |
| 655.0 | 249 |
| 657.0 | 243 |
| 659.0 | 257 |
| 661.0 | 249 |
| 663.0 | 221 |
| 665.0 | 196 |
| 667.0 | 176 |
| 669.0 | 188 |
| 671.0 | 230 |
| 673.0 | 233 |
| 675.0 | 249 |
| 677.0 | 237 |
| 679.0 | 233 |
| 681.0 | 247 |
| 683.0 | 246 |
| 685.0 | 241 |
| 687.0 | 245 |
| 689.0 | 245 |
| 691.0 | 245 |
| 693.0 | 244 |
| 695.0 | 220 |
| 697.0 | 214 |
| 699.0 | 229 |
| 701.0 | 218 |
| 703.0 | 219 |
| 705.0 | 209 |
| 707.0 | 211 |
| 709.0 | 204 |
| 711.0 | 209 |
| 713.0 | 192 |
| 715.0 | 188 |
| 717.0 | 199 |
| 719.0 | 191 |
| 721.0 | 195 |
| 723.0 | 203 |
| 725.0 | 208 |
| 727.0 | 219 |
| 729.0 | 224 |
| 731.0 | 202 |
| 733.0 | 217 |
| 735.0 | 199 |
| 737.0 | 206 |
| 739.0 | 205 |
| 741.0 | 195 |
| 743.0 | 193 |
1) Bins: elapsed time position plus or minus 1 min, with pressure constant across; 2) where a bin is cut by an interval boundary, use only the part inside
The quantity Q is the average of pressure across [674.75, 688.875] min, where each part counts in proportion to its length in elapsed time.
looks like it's 242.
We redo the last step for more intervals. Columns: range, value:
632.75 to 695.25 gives 239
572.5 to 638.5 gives 338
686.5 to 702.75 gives 231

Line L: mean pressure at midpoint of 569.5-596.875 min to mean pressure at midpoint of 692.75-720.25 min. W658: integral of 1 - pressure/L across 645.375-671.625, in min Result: 2.6 min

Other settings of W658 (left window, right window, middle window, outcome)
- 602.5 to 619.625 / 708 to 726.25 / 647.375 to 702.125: 4.1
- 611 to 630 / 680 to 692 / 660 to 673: 3.0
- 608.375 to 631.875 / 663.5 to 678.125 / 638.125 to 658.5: 1.0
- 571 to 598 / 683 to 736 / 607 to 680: 3.4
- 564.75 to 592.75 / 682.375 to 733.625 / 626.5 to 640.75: 0.9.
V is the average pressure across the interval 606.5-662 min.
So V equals 295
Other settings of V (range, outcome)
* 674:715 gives 227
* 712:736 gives 203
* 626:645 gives 277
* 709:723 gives 197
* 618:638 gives 313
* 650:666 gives 242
